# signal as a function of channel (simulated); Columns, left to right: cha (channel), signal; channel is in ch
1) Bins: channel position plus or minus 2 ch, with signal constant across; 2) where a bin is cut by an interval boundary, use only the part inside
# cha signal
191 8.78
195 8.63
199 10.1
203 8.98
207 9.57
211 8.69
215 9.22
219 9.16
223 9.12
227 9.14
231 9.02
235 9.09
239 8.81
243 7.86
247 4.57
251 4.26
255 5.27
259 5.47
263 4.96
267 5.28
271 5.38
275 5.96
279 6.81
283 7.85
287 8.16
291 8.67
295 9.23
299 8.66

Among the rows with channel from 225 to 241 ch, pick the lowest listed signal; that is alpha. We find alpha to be 8.81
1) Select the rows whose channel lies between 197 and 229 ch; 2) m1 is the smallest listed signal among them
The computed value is 8.69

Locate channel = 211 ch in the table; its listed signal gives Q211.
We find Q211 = 8.69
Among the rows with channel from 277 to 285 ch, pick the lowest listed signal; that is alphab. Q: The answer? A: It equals 6.81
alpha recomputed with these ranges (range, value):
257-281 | 4.96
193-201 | 8.63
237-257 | 4.26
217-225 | 9.12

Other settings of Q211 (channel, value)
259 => 5.47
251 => 4.26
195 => 8.63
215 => 9.22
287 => 8.16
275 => 5.96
